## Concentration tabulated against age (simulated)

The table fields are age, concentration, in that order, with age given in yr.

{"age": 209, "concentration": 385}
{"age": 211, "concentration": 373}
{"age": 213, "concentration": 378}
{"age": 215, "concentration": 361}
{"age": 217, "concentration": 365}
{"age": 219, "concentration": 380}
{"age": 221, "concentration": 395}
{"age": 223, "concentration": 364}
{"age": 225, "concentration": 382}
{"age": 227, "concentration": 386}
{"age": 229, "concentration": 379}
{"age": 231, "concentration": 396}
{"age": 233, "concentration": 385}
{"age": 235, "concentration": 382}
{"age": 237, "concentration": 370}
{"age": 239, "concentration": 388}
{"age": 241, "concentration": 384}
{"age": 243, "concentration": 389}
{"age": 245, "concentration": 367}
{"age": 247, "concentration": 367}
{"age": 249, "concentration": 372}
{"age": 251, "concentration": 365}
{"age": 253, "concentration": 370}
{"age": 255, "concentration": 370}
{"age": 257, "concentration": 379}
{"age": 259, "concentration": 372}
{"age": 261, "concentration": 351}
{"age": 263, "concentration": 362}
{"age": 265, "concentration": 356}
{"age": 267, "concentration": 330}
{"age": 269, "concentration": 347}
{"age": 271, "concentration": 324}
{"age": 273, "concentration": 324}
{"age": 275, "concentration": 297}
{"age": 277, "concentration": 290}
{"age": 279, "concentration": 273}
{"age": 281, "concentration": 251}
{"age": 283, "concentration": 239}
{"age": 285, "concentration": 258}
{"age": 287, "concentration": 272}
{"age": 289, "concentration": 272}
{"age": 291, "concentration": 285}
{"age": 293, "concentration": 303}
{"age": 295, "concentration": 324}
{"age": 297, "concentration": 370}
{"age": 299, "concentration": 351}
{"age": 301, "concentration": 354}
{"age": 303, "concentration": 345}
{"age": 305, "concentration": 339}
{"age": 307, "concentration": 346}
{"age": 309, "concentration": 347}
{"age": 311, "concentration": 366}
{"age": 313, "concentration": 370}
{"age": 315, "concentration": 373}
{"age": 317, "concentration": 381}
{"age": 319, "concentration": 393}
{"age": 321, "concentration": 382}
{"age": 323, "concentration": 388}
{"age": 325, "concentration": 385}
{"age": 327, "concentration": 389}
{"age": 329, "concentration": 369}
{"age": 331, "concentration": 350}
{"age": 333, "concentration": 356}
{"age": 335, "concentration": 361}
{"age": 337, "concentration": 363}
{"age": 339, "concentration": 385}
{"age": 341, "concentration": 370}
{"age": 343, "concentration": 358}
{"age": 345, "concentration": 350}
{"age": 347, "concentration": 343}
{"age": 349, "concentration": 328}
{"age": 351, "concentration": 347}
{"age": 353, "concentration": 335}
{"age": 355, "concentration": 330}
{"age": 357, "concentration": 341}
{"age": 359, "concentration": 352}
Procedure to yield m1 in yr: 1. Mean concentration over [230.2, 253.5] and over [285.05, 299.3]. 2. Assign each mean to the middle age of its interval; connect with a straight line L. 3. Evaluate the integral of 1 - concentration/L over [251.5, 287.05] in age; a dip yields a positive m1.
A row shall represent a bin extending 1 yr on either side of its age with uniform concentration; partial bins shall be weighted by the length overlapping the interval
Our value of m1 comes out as 1.84 yr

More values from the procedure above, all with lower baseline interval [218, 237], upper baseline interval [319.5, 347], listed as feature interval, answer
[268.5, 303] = 6.7 yr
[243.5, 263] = 0.6 yr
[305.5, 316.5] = 0.3 yr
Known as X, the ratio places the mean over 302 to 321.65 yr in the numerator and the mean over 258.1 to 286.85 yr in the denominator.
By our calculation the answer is 1.17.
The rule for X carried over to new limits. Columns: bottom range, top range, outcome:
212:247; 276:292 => 0.71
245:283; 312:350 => 1.09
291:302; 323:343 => 1.10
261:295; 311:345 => 1.24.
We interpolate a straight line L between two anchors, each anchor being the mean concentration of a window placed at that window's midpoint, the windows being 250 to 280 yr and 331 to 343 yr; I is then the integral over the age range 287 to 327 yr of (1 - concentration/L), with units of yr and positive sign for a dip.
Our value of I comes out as 0.55 yr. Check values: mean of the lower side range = 341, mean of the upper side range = 365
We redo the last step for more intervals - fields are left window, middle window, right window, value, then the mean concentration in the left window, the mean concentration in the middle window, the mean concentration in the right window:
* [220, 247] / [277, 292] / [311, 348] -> 4.37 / 382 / 266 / 370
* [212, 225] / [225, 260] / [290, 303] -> -1.58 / 374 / 378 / 332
